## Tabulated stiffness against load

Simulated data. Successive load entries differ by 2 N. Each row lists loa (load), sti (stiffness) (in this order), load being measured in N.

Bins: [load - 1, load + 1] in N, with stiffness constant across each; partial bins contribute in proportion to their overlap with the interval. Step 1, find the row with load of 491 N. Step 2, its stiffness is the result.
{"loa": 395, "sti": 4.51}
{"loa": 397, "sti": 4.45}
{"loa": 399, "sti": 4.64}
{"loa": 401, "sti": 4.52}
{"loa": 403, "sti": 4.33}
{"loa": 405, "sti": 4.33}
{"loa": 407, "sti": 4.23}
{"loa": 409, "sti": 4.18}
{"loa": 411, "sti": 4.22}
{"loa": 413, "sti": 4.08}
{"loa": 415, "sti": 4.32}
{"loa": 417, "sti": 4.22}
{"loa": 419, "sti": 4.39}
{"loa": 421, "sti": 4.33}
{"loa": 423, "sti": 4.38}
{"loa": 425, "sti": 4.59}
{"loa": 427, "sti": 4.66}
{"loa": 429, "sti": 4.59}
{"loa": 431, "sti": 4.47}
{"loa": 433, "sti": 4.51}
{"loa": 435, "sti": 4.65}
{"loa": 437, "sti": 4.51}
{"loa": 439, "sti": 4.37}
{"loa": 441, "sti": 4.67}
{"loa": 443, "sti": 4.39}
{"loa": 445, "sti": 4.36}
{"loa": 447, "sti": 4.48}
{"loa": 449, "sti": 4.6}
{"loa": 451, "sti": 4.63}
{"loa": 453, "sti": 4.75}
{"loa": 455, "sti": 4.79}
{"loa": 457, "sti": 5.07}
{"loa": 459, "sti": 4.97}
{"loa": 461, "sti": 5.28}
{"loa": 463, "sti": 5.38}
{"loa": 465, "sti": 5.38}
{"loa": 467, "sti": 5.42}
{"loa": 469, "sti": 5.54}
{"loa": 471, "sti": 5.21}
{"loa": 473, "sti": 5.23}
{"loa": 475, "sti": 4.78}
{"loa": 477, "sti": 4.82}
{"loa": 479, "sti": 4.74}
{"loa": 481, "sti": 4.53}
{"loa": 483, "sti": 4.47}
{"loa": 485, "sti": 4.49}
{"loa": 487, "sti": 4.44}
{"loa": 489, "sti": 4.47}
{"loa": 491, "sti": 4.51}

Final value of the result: 4.51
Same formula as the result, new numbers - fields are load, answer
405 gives 4.33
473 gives 5.23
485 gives 4.49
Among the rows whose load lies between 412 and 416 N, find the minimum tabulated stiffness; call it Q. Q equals 4.08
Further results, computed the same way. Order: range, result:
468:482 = 4.53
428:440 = 4.37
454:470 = 4.79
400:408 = 4.23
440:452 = 4.36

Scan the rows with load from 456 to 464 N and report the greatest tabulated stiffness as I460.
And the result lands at 5.38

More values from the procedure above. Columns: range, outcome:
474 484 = 4.82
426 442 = 4.67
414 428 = 4.66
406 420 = 4.39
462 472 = 5.54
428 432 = 4.59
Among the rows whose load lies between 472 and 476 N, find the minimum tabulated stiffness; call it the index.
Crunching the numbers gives 4.78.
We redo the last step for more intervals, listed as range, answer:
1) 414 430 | 4.22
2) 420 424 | 4.33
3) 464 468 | 5.38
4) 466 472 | 5.21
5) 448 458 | 4.6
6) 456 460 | 4.97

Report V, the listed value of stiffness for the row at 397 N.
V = 4.45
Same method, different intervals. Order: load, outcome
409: 4.18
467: 5.42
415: 4.32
